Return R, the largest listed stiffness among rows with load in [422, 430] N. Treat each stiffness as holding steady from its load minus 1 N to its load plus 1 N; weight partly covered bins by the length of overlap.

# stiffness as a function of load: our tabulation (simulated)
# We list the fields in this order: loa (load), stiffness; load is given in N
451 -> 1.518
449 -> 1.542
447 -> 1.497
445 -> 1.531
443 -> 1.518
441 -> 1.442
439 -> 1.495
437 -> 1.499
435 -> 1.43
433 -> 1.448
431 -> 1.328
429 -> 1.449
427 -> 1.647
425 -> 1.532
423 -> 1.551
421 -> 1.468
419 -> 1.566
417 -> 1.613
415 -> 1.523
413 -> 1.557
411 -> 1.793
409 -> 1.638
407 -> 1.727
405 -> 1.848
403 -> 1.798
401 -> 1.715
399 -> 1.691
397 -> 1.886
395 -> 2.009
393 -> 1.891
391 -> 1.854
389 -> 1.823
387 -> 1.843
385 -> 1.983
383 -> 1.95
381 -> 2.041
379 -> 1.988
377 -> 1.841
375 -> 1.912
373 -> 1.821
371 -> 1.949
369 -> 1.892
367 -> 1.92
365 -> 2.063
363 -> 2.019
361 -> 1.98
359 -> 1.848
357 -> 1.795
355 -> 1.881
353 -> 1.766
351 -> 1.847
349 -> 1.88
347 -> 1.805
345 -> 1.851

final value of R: 1.647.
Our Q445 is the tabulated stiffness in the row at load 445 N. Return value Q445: 1.531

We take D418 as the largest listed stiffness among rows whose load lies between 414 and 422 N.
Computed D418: 1.613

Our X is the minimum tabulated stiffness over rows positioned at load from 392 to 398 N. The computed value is 1.886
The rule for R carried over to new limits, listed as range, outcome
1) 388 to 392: 1.854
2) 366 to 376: 1.949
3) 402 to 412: 1.848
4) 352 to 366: 2.063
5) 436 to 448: 1.531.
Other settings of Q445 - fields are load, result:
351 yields 1.847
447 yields 1.497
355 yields 1.881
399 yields 1.691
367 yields 1.92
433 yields 1.448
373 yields 1.821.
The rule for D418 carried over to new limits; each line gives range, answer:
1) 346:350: 1.88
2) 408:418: 1.793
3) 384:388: 1.983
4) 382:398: 2.009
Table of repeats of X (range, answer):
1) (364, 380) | 1.821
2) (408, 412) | 1.638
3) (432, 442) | 1.43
